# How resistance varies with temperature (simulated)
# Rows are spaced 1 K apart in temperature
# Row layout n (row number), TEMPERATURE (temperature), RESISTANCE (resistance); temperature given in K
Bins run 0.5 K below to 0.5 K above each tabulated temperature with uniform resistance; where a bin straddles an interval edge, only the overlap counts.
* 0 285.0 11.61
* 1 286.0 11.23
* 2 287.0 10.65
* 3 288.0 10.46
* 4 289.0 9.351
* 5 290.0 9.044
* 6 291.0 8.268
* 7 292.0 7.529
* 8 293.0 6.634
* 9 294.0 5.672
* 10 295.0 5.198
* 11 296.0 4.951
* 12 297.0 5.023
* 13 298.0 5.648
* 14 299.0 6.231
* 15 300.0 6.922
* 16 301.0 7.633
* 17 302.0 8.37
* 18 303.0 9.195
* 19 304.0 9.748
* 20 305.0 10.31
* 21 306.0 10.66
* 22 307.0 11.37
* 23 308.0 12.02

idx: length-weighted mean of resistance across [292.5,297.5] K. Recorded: 5.5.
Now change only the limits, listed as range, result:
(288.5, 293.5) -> 8.17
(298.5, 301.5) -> 6.93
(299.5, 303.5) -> 8.03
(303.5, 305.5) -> 10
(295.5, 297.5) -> 4.99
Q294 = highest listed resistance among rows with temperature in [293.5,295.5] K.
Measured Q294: 5.672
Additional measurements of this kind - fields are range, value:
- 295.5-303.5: 9.195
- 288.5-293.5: 9.351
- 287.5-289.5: 10.46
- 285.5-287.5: 11.23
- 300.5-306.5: 10.66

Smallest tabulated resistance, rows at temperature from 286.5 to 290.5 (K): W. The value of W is 9.044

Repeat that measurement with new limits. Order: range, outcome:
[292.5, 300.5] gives 4.951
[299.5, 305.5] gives 6.922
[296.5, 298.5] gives 5.023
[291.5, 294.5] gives 5.672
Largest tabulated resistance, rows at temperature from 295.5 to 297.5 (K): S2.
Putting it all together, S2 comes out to 5.023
